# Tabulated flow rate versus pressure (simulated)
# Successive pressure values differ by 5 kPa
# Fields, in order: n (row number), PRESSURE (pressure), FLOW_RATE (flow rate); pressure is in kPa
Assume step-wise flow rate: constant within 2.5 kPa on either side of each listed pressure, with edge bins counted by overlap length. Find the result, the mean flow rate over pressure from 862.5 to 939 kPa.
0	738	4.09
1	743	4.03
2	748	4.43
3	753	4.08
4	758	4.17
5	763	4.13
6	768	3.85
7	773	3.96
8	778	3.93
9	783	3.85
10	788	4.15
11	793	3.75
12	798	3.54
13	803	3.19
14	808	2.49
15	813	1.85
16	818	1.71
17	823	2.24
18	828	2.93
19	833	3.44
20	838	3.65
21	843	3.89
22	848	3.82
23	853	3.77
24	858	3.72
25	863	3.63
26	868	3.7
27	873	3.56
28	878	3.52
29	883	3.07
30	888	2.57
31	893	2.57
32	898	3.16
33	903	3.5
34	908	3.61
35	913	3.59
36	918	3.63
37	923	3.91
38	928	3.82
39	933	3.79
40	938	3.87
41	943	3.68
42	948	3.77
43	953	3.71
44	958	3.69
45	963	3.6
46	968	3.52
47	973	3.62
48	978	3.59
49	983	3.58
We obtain 3.46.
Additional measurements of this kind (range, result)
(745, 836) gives 3.43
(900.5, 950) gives 3.72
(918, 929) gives 3.82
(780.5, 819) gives 3.12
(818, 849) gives 3.17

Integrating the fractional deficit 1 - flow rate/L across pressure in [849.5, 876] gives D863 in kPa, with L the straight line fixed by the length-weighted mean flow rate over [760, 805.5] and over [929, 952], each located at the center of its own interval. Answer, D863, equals 0.8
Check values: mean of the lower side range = 3.82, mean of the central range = 3.68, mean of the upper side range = 3.78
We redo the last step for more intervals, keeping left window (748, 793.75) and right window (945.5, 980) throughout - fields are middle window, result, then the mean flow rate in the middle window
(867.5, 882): 1.1 kPa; 3.52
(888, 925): 3.9 kPa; 3.36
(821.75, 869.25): 4.5 kPa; 3.51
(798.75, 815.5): 5.7 kPa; 2.62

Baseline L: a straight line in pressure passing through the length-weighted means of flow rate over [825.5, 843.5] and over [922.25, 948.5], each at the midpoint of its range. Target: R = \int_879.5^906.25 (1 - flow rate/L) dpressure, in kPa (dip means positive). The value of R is 4.7 kPa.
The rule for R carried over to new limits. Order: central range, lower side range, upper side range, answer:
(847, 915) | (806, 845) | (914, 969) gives -4.1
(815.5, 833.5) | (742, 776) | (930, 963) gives 6.7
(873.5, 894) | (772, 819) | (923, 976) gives 2.9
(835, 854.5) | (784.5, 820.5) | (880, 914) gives -4.6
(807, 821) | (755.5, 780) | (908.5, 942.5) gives 7.0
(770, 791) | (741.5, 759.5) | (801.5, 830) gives -3.9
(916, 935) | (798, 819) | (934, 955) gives -1.1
